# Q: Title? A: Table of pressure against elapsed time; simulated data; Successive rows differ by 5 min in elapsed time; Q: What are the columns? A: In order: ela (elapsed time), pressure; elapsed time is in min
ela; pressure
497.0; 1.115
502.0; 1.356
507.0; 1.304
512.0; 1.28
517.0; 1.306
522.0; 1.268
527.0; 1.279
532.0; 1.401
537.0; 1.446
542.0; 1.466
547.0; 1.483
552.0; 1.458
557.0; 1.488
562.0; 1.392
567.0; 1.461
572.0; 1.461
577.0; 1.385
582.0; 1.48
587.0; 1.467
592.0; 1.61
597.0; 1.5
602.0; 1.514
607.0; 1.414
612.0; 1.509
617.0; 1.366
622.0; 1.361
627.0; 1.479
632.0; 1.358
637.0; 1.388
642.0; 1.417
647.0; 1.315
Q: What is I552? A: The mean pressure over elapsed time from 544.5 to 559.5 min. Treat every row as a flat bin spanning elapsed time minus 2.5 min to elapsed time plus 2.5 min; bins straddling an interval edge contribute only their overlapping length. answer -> 1.48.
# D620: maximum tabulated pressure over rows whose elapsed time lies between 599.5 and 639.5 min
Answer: 1.514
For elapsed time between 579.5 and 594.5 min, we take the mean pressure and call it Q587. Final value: 1.52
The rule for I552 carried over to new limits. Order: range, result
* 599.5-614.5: 1.48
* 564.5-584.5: 1.45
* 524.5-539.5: 1.38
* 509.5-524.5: 1.28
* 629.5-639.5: 1.37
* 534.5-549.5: 1.47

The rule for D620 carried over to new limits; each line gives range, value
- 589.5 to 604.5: 1.61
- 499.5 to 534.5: 1.401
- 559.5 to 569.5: 1.461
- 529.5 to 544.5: 1.466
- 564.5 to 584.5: 1.48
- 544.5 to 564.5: 1.488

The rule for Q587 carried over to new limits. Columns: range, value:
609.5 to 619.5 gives 1.44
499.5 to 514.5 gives 1.31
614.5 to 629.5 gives 1.4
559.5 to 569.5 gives 1.43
